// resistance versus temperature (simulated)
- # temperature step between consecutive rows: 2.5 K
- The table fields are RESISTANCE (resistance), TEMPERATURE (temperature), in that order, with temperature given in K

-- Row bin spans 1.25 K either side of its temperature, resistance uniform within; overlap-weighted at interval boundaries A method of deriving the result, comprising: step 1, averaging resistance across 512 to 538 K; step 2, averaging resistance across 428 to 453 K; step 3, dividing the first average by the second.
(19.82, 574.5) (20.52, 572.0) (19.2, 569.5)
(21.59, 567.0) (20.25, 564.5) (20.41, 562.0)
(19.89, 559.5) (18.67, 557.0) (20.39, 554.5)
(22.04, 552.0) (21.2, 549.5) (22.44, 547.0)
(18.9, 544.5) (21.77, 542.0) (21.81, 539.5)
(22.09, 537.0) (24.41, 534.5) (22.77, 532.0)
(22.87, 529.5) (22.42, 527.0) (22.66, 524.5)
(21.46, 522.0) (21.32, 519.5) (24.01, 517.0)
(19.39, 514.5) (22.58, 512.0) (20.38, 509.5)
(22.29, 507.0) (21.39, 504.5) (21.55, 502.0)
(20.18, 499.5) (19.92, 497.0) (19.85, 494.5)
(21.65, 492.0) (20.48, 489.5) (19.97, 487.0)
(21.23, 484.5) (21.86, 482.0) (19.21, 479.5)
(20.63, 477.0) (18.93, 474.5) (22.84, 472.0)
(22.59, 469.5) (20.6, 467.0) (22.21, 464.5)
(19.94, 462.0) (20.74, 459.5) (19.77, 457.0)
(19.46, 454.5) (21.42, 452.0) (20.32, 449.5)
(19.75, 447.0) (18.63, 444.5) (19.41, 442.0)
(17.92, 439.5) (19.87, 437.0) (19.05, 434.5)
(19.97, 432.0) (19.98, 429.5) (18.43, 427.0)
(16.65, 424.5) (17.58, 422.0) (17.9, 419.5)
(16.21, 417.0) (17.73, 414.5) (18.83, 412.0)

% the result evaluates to 1.1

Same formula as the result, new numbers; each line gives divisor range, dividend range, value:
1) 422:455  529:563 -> 1.11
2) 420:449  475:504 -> 1.09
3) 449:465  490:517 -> 1.03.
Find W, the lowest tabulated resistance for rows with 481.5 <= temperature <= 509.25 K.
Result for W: 19.85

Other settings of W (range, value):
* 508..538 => 19.39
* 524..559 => 18.67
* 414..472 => 16.21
